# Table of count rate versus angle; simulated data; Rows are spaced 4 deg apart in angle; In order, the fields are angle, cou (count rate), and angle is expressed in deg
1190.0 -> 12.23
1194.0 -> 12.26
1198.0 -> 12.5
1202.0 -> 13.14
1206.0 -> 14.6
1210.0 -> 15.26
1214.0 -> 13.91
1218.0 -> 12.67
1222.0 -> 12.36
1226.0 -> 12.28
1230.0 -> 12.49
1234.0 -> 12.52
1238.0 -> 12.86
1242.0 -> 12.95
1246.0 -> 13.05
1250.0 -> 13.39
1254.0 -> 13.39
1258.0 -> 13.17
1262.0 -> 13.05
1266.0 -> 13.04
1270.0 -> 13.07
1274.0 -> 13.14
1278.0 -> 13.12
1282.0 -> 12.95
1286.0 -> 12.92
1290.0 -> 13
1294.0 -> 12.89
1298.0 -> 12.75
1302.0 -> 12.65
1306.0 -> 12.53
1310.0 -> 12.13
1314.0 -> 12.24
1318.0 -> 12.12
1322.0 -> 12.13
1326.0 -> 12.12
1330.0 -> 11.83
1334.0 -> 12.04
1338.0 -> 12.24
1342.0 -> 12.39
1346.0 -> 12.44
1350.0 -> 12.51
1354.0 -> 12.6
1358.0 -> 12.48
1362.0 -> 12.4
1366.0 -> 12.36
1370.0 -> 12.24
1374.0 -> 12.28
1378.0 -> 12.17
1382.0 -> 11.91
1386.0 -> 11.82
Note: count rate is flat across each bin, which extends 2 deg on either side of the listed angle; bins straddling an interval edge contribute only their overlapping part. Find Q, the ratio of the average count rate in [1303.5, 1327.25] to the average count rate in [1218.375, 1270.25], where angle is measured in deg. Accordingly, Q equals 0.9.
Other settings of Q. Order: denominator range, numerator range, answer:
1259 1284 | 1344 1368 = 0.95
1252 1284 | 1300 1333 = 0.93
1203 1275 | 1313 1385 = 0.93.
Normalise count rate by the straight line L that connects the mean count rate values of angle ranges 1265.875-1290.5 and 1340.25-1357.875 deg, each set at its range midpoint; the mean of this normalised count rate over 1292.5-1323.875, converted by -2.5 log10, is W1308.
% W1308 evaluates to 0.03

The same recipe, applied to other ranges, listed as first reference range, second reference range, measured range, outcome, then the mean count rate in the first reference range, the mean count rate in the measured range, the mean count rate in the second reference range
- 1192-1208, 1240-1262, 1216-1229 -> 0.06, 13.1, 12.4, 13.2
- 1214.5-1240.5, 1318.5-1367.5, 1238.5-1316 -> -0.04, 12.6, 12.9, 12.3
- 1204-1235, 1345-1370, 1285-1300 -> 0.00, 13.3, 12.9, 12.4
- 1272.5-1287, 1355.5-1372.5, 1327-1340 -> 0.05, 13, 12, 12.4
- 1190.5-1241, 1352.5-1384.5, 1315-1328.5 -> 0.04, 13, 12.1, 12.3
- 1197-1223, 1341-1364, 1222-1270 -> 0.03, 13.6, 12.9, 12.5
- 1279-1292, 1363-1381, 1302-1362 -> 0.03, 13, 12.3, 12.3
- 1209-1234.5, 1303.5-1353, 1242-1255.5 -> -0.03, 13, 13.2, 12.2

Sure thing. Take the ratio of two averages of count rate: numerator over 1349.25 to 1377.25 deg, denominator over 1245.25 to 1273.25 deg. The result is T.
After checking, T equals 0.9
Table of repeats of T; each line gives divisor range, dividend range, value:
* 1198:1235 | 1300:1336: 0.92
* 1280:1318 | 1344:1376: 0.98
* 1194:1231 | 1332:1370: 0.94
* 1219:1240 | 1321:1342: 0.97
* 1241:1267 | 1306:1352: 0.93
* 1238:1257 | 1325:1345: 0.92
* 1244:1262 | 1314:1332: 0.91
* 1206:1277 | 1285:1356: 0.94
